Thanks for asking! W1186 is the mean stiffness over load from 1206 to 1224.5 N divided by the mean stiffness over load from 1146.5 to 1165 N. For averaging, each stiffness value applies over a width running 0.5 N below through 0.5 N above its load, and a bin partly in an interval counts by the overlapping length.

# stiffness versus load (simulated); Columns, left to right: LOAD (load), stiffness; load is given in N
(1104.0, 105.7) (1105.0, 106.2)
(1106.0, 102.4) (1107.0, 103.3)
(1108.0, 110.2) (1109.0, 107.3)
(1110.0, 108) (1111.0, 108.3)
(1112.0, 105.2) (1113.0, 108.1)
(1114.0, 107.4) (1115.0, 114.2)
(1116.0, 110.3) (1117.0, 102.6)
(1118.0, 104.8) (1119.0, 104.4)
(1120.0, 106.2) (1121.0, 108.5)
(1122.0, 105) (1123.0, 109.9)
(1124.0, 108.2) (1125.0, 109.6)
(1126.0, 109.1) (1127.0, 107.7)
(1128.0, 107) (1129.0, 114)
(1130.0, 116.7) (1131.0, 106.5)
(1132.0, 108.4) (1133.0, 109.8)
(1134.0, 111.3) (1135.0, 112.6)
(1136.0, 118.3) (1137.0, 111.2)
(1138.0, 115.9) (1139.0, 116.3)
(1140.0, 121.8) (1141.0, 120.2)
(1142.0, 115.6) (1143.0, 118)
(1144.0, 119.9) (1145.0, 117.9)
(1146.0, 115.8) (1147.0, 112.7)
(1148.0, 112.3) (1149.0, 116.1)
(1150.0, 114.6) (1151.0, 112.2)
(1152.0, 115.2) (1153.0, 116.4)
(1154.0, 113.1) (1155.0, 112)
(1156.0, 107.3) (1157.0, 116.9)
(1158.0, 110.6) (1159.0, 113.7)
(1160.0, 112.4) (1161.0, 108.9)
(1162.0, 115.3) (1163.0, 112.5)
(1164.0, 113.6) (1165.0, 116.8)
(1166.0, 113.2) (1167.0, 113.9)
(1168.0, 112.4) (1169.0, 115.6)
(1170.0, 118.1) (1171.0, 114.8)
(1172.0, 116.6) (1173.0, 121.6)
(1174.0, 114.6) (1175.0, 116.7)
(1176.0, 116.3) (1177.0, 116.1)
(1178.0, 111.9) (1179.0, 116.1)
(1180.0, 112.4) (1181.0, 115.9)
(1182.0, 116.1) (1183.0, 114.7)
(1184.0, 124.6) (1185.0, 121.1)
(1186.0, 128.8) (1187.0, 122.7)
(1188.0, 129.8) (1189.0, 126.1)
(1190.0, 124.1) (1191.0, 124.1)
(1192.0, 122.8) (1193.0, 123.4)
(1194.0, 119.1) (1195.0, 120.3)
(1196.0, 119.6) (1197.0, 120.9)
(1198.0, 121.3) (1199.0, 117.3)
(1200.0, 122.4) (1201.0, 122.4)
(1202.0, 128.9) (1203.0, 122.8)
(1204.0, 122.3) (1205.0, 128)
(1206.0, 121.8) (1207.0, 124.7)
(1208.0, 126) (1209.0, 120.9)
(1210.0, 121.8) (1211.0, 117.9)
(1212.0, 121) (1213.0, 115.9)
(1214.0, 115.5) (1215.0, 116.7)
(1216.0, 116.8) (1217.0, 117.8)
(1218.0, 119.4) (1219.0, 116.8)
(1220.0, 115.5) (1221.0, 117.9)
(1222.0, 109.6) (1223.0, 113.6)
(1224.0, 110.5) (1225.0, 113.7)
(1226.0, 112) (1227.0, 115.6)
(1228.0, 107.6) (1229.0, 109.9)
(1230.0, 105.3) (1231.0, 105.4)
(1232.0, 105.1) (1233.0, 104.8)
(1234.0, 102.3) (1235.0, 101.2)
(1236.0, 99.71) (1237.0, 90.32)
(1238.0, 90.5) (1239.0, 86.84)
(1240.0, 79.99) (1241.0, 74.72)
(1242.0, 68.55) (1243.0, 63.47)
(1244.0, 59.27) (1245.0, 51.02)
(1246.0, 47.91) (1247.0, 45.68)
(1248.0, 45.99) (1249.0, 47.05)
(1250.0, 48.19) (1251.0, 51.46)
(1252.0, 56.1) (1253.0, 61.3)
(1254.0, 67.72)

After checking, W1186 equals 1.04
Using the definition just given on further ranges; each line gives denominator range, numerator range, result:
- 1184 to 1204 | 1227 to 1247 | 0.70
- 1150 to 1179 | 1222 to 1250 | 0.76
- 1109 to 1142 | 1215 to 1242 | 0.95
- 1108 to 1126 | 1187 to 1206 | 1.14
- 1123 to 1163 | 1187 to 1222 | 1.07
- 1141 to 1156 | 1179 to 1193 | 1.06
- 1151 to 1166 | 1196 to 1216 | 1.07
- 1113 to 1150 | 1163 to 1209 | 1.07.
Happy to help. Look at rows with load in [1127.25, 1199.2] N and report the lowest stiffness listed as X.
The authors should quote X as 106.5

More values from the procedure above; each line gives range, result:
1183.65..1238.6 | 90.32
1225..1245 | 51.02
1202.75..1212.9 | 117.9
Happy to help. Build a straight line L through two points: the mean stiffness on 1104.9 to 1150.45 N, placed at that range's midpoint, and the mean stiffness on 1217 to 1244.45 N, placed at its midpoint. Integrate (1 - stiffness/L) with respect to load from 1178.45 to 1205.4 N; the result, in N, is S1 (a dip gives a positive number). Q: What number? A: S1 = -4.5 N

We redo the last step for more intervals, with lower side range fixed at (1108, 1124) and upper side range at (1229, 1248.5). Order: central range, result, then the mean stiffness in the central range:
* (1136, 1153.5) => -2.6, 116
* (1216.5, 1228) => -4.0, 114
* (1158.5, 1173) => -2.6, 114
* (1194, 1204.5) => -3.8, 122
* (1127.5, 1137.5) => -0.7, 112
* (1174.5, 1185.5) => -2.7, 117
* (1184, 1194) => -3.6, 124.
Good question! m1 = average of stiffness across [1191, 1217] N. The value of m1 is 121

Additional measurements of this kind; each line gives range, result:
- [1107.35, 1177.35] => 112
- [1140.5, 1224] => 118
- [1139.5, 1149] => 117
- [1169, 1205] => 120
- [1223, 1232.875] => 109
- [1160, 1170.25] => 114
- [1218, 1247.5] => 94.4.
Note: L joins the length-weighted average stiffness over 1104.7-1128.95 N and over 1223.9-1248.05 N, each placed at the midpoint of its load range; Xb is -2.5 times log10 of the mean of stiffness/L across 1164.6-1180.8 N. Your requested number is -0.17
